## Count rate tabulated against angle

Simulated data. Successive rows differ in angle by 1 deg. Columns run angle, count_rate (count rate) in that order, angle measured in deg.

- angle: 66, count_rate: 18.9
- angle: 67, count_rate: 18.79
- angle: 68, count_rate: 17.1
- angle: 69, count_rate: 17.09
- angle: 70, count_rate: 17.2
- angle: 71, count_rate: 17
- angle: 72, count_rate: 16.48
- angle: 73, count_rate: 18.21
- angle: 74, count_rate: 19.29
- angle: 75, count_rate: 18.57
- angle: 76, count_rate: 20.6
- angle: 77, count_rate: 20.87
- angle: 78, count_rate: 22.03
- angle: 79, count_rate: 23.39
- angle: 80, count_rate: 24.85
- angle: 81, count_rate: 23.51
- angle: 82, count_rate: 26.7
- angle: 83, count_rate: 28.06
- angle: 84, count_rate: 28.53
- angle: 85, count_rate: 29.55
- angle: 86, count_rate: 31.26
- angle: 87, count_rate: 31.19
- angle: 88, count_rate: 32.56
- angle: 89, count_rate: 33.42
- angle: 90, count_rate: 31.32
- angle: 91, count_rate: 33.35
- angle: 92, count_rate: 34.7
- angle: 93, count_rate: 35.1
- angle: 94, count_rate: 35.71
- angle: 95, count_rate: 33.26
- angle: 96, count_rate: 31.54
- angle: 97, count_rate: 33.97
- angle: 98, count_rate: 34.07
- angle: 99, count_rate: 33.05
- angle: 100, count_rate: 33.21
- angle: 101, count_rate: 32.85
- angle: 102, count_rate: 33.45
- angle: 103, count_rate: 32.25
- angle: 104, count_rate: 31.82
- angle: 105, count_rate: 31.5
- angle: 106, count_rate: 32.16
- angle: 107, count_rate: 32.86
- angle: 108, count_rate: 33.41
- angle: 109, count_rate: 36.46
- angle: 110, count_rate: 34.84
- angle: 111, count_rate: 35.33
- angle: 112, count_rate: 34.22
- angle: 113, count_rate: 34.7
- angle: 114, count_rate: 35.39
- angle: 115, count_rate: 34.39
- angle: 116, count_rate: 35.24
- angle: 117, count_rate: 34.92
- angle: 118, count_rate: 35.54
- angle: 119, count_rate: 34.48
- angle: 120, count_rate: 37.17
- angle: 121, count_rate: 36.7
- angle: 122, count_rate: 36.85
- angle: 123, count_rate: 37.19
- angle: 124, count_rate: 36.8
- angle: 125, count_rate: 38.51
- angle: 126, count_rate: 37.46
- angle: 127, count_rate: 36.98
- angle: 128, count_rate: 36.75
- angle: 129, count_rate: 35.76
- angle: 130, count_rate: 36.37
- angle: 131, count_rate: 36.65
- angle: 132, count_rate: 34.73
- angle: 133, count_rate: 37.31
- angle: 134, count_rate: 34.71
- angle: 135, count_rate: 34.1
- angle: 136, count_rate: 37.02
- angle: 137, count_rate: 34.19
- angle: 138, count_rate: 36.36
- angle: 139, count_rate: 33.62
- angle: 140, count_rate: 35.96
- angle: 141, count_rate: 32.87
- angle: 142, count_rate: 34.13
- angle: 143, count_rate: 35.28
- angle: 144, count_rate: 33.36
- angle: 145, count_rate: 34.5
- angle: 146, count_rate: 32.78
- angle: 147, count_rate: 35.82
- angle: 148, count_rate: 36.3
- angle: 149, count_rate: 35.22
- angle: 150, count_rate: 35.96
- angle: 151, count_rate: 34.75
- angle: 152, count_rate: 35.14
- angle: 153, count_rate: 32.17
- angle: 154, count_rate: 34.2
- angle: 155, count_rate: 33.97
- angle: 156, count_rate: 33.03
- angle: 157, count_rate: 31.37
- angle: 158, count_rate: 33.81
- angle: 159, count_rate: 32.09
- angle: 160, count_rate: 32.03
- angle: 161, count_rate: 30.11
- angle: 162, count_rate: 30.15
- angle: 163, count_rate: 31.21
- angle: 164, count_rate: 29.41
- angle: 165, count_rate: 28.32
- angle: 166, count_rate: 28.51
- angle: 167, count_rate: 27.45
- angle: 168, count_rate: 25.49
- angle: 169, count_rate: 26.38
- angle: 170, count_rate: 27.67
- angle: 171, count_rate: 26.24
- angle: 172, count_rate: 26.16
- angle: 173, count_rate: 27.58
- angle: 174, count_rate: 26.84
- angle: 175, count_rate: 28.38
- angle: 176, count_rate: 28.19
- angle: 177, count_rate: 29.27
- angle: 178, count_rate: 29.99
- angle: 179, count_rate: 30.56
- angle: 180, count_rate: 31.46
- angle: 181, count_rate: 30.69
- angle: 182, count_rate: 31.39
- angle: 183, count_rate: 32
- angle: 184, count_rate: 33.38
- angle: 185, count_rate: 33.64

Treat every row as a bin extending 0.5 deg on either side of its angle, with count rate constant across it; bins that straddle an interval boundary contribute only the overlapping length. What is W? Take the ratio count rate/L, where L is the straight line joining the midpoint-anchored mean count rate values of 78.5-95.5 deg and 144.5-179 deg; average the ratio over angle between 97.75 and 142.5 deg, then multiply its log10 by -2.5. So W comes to -0.15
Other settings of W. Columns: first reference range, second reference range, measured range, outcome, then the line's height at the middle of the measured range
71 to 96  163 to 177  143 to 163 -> -0.21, 27.5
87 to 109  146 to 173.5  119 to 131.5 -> -0.14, 32.3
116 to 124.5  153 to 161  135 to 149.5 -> -0.02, 34.1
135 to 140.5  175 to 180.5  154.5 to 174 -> 0.08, 31.6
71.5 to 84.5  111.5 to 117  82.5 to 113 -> -0.14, 29.2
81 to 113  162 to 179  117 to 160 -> -0.17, 30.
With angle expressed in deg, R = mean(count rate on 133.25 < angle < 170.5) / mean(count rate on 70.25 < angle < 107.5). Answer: 1.1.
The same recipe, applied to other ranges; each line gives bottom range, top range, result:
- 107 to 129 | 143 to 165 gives 0.93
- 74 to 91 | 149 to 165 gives 1.22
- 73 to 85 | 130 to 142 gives 1.51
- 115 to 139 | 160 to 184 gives 0.80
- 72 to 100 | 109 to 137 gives 1.27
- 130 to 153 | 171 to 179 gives 0.80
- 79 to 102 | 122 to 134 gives 1.17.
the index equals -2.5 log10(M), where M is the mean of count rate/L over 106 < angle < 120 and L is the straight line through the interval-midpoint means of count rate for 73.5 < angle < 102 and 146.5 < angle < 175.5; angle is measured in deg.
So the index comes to -0.17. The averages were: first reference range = 29.2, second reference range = 30.9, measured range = 34.7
